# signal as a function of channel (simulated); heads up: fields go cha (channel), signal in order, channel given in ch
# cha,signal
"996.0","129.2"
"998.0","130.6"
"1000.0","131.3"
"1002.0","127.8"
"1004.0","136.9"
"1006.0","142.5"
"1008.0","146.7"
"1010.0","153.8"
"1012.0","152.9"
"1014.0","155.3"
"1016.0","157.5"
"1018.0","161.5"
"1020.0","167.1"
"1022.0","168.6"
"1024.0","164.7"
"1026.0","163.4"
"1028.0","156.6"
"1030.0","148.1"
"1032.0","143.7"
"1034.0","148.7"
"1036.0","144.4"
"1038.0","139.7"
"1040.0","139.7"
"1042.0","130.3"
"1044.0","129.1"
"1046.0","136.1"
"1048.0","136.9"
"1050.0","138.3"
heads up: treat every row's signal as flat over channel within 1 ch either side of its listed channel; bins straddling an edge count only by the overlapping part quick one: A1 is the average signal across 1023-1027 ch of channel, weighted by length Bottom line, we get 164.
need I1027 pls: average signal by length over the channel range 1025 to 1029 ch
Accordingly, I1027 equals 160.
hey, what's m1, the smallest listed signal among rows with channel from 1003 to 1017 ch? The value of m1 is 136.9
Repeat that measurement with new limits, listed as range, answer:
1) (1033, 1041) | 139.7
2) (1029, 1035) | 143.7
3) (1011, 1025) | 152.9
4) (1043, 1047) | 129.1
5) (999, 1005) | 127.8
